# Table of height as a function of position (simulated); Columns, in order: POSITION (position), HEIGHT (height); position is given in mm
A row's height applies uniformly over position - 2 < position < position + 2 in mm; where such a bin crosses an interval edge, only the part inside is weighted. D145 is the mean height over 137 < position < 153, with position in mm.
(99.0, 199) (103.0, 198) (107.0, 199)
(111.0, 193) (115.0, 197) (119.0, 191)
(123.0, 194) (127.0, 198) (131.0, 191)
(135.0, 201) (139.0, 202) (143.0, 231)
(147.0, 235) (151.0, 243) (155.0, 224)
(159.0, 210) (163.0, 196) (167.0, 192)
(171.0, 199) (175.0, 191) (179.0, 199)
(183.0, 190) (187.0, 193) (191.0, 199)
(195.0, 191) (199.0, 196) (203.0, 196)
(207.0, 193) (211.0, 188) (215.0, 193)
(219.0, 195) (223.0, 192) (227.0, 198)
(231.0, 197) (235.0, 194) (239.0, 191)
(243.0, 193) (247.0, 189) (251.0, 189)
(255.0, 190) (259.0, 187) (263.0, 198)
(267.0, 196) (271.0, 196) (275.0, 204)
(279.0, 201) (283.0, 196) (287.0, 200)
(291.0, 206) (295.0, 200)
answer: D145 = 228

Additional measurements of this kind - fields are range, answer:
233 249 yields 192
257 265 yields 192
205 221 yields 192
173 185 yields 193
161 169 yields 194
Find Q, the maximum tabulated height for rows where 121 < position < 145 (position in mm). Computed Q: 231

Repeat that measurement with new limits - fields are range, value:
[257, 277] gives 204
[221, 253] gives 198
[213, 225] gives 195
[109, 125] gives 197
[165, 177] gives 199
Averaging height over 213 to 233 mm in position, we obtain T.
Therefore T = 195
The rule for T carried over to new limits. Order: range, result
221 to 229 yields 195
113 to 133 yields 194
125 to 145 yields 205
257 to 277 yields 196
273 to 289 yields 200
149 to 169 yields 213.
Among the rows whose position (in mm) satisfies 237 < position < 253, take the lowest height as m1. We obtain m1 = 189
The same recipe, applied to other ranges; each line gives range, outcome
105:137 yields 191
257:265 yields 187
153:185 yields 190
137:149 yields 202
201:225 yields 188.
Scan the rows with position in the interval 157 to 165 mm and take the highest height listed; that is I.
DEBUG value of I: 210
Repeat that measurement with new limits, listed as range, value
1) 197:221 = 196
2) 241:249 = 193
